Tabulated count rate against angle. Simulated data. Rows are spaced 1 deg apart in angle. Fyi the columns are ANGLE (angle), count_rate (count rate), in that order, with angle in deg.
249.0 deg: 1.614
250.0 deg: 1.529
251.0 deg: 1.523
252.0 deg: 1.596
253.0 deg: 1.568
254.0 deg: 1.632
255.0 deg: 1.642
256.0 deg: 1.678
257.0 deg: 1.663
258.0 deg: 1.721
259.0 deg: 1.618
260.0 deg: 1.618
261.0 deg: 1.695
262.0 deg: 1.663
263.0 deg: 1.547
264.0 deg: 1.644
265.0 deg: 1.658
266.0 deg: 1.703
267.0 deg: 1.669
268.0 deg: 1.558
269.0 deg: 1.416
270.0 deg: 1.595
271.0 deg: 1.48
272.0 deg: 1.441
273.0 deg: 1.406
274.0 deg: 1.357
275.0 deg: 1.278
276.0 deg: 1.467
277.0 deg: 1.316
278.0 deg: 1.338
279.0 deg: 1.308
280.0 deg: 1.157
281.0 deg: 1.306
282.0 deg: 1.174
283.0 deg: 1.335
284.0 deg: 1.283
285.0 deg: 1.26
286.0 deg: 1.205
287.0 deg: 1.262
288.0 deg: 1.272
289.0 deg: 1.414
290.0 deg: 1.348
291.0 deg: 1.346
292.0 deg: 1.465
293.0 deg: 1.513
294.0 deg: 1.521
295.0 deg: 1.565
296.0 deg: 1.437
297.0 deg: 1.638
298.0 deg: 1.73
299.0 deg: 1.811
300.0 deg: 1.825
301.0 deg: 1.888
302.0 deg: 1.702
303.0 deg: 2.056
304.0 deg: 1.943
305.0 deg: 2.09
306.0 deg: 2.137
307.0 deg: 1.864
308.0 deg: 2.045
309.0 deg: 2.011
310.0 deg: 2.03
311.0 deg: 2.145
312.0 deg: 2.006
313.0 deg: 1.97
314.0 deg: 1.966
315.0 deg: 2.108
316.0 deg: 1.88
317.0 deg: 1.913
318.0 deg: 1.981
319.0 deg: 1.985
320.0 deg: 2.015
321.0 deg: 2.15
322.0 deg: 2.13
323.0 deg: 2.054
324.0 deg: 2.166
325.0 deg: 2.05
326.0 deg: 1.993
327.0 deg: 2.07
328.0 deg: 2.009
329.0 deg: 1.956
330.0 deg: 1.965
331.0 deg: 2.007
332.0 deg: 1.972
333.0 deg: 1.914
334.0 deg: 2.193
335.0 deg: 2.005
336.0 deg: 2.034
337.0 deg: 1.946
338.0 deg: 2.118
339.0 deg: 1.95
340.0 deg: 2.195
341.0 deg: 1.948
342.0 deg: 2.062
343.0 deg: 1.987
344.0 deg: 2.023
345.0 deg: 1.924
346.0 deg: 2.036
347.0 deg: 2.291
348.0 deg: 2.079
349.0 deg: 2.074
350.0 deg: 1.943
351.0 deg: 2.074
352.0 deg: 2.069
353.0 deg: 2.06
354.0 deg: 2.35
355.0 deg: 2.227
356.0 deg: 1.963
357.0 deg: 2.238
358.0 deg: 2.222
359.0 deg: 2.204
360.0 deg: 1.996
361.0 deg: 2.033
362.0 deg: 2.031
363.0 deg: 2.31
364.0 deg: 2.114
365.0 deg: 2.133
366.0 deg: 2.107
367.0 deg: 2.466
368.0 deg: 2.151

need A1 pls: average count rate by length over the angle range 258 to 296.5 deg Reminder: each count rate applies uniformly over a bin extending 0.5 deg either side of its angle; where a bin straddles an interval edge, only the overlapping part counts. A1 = 1.44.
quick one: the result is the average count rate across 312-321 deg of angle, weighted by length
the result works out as 1.99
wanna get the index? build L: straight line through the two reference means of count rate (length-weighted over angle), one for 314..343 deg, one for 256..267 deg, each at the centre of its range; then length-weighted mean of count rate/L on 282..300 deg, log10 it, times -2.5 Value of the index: 0.26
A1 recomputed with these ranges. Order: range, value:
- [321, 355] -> 2.05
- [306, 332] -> 2.02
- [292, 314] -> 1.85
